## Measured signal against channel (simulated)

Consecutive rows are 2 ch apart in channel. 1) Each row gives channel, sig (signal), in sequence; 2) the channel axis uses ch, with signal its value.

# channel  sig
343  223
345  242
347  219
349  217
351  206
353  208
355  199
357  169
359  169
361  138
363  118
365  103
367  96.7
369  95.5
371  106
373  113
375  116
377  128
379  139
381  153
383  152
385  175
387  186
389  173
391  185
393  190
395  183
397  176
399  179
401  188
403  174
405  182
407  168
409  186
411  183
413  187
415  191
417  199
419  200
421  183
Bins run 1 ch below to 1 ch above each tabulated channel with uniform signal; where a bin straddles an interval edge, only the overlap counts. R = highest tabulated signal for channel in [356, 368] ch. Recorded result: 169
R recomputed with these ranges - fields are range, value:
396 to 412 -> 188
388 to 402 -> 190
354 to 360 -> 199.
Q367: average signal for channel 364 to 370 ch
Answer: 98.4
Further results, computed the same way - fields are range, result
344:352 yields 221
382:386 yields 164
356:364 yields 148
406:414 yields 181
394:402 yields 182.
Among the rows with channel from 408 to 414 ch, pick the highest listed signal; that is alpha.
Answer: 187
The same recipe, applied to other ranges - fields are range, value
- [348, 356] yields 217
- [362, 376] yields 118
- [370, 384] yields 153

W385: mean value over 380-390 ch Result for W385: 168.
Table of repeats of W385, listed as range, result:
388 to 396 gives 183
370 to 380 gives 120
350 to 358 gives 196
